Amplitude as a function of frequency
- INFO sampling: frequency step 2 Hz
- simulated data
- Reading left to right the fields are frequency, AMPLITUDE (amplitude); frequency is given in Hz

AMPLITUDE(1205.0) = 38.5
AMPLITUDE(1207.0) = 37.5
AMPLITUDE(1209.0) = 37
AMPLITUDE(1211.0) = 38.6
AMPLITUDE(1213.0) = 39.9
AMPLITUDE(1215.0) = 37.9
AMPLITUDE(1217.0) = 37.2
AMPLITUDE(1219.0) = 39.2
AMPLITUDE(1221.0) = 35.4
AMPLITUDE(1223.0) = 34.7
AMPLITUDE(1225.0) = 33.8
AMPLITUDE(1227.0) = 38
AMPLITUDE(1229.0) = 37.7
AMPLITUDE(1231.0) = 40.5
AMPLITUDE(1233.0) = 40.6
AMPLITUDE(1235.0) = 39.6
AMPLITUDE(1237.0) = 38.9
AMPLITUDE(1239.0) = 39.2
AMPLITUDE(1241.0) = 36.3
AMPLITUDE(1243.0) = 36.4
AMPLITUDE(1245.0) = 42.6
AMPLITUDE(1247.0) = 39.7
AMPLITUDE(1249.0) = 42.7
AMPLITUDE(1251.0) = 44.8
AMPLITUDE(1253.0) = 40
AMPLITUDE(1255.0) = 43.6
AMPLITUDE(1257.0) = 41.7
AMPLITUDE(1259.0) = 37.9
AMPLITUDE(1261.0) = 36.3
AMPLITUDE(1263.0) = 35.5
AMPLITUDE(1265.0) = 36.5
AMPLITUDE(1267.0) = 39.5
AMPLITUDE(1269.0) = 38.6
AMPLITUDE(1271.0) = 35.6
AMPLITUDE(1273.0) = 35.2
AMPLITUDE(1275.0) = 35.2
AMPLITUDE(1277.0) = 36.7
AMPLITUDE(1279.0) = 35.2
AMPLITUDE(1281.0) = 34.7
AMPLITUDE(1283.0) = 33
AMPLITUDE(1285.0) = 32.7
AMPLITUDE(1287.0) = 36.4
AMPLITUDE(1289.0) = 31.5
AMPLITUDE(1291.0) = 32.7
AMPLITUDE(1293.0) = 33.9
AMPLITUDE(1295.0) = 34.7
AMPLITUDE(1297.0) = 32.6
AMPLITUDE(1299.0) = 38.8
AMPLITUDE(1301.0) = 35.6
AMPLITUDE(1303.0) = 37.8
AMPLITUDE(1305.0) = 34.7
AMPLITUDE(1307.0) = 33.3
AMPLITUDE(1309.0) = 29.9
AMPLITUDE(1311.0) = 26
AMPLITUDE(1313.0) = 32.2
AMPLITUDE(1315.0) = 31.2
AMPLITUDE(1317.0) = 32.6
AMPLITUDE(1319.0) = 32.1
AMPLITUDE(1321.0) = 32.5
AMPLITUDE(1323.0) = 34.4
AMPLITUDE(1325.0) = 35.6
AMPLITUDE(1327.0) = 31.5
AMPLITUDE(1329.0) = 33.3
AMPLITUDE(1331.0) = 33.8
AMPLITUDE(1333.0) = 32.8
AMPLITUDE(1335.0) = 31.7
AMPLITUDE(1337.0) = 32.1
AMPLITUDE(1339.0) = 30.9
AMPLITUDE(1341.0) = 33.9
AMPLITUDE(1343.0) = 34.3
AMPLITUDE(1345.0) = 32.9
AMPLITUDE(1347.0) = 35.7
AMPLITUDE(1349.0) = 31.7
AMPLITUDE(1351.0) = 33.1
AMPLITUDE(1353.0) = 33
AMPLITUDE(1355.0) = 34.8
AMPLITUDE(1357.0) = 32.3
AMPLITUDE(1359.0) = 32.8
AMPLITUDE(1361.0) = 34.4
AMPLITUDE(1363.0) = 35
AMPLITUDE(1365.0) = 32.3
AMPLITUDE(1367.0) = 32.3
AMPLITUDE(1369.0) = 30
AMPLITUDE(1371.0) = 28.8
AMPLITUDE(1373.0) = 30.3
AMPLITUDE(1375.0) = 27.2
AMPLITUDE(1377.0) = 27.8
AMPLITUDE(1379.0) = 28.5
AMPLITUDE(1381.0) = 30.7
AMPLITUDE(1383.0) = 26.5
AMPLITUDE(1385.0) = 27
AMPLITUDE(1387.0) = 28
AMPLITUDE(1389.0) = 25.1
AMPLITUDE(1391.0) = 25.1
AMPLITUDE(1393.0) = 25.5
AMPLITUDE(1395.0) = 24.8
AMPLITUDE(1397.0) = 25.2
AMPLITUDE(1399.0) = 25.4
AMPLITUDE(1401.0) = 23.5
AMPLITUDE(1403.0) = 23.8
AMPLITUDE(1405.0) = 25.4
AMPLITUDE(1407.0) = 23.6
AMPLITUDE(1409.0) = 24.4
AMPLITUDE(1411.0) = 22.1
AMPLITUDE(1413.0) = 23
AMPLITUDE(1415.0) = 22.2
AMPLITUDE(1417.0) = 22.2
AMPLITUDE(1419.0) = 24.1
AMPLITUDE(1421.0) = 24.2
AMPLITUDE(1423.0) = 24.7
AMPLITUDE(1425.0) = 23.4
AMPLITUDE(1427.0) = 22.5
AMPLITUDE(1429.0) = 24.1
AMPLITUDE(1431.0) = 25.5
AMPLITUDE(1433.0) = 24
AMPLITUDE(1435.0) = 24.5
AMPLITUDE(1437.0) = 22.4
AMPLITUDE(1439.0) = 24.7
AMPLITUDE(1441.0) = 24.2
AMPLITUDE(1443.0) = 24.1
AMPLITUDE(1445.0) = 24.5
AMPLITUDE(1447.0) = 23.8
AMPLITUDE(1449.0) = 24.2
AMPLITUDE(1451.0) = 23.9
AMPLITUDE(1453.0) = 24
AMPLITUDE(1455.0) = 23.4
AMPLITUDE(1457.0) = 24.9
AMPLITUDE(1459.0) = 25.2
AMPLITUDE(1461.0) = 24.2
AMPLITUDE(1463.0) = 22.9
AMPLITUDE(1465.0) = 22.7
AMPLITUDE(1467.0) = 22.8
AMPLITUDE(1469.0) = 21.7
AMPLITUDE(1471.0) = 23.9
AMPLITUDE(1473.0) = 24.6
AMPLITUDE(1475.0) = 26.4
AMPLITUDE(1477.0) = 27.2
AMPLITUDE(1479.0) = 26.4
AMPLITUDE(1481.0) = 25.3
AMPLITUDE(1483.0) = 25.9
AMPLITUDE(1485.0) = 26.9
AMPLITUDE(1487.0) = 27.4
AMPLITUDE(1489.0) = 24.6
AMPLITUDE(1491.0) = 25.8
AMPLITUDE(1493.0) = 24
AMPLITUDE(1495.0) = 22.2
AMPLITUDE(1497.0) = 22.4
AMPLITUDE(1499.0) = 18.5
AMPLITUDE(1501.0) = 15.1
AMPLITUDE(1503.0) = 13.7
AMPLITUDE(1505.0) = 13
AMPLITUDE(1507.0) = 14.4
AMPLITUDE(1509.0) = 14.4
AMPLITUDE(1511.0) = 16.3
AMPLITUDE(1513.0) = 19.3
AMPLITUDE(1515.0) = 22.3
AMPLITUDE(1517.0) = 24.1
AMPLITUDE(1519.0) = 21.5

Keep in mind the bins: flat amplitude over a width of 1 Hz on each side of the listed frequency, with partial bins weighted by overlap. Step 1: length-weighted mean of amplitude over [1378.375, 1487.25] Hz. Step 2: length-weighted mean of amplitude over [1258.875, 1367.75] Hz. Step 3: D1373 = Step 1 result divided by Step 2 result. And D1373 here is 0.7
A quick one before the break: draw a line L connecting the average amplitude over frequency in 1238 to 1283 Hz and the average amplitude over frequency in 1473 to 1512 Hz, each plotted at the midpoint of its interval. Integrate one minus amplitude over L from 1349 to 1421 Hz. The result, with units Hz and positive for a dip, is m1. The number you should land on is 4.2 Hz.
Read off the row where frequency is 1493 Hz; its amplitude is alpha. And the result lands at 24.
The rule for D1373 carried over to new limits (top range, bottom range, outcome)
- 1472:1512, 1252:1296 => 0.60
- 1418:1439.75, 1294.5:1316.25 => 0.72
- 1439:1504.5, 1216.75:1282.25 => 0.62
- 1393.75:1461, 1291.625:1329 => 0.72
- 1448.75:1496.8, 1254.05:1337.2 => 0.71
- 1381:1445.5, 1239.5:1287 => 0.65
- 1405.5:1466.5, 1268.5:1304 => 0.68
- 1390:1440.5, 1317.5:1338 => 0.73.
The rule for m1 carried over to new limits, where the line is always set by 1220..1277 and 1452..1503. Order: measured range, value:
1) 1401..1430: 4.3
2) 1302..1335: 1.2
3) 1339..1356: -0.8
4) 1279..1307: 0.8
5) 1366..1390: 1.3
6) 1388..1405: 2.4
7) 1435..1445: 0.8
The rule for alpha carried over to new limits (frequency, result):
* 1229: 37.7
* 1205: 38.5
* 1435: 24.5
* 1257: 41.7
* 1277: 36.7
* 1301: 35.6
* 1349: 31.7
